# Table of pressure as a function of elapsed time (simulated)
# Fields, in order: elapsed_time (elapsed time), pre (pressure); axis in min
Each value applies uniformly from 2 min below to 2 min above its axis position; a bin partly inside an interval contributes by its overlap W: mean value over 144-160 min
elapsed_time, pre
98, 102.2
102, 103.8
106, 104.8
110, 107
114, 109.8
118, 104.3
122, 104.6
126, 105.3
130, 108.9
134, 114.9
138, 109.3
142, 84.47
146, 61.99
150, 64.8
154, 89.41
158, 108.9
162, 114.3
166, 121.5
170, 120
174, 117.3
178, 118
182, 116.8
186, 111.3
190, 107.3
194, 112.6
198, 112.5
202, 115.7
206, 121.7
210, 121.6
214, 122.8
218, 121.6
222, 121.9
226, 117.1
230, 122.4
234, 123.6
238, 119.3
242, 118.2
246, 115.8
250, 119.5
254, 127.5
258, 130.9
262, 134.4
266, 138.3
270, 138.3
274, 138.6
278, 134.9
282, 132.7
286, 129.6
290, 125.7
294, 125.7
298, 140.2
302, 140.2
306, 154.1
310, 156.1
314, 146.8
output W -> 81.3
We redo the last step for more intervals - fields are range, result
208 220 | 122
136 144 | 96.9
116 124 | 104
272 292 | 132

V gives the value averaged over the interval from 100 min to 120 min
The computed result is 106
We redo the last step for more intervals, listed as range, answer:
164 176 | 120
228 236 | 123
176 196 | 113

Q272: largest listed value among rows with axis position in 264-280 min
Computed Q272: 138.6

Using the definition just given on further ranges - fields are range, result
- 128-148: 114.9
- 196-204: 115.7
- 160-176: 121.5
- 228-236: 123.6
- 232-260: 130.9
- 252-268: 138.3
